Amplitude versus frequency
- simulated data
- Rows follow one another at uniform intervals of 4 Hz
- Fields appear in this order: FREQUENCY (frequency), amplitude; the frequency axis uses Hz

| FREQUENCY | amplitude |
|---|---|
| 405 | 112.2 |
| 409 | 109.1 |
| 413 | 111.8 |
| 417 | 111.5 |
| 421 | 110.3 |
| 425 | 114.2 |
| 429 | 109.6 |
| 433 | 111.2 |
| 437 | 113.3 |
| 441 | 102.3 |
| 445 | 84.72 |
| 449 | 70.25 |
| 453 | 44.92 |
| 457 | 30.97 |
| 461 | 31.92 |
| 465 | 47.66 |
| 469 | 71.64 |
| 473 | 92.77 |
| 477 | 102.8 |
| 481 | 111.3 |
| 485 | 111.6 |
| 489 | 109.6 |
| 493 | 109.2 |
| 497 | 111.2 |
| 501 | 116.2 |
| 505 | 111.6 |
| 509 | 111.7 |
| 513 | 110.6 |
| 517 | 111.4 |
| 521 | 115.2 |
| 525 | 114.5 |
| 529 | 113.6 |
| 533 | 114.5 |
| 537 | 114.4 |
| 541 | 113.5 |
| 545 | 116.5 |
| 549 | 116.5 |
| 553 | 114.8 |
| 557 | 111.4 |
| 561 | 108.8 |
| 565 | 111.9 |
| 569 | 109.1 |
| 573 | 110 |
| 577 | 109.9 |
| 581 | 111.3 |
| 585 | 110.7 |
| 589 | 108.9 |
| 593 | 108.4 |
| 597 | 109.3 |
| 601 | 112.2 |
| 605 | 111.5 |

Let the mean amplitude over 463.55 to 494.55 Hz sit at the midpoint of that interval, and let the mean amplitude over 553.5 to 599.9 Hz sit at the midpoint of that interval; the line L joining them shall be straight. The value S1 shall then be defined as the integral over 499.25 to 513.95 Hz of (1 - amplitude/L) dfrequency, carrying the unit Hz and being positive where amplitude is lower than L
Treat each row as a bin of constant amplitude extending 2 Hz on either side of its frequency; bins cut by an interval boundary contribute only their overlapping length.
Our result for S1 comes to -1.95 Hz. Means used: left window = 95.2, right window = 110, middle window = 113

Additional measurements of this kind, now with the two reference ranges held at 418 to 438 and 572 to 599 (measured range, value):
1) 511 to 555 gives -1.5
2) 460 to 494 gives 6.9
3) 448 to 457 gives 4.9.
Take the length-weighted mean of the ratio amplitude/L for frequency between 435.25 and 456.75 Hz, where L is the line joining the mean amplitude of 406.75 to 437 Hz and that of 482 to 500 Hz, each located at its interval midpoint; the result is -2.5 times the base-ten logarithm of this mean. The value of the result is 0.38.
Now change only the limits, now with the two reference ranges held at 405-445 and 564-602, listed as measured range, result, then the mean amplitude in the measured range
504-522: -0.022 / 112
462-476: 0.482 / 70.2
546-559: -0.044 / 114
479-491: -0.013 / 111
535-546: -0.047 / 115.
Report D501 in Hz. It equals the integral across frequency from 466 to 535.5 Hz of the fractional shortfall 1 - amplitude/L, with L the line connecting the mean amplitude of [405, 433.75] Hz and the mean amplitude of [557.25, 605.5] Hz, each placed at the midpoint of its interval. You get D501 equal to 2.1 Hz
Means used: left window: 111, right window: 110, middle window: 107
